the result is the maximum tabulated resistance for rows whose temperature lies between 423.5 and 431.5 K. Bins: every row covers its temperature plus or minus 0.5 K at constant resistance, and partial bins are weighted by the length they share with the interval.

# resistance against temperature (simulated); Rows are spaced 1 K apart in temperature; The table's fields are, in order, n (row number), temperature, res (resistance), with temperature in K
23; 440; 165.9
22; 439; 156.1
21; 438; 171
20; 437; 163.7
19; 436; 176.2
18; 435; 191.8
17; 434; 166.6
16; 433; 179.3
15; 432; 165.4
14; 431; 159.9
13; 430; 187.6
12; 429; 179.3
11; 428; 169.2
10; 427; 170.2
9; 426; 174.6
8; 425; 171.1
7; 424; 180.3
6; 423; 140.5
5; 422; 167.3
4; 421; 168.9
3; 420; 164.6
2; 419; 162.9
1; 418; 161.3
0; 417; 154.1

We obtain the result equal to 187.6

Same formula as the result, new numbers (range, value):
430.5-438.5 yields 191.8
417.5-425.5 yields 180.3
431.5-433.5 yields 179.3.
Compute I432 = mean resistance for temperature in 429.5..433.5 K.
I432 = 173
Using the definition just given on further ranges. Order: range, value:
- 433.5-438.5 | 174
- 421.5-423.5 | 154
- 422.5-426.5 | 167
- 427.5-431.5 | 174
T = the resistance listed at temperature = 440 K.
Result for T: 165.9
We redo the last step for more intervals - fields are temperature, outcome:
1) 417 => 154.1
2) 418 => 161.3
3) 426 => 174.6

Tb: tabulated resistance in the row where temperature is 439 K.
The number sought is 156.1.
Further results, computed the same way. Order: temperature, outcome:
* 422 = 167.3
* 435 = 191.8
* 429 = 179.3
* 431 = 159.9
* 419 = 162.9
